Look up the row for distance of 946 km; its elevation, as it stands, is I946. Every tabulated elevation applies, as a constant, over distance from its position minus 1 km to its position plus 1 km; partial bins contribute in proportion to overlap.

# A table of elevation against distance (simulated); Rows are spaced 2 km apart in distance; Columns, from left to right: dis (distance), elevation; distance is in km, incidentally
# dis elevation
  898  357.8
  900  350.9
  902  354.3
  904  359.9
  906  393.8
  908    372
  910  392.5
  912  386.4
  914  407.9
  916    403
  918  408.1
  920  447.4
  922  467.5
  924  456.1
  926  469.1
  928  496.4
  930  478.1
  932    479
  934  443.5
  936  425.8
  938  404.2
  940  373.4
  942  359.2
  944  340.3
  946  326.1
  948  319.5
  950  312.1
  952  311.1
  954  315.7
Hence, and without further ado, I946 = 326.1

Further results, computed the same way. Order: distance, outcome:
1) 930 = 478.1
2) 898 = 357.8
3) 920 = 447.4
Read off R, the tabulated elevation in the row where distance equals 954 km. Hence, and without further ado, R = 315.7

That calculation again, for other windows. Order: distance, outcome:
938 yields 404.2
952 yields 311.1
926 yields 469.1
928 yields 496.4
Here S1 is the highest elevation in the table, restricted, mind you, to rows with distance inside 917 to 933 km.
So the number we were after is 496.4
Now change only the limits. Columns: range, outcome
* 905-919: 408.1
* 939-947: 373.4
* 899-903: 354.3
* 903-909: 393.8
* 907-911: 392.5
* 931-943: 479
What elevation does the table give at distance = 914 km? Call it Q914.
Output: 407.9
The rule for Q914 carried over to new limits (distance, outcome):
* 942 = 359.2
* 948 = 319.5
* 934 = 443.5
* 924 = 456.1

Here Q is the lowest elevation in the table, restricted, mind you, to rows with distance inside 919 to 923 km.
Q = 447.4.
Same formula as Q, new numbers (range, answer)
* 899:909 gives 350.9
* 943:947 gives 326.1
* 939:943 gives 359.2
